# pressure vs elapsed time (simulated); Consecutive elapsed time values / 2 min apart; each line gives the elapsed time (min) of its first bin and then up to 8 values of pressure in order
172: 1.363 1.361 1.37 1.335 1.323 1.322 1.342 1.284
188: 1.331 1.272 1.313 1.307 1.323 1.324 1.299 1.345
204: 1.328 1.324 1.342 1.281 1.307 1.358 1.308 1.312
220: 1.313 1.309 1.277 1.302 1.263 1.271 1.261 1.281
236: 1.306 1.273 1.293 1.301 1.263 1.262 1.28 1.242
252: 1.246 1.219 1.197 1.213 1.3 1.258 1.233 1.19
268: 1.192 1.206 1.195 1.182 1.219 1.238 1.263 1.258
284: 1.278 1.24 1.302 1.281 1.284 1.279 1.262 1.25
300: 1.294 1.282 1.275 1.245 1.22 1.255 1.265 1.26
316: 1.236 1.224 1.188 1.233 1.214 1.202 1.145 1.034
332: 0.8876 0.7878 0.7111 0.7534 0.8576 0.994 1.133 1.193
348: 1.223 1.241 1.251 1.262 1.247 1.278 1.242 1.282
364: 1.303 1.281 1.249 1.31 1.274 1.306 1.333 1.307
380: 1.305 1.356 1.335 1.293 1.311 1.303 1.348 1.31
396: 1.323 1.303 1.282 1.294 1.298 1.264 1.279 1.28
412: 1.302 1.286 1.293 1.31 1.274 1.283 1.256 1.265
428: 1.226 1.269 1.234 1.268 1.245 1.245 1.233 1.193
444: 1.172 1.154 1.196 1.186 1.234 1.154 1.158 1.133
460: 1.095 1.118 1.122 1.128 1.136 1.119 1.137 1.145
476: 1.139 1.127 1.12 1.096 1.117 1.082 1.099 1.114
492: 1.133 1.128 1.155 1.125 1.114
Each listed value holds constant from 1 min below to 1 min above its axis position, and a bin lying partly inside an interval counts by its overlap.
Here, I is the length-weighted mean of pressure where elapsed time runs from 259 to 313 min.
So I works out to 1.25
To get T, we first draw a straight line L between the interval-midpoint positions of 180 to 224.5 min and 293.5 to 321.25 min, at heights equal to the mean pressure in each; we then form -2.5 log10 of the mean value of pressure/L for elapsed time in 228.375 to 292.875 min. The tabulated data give 0.02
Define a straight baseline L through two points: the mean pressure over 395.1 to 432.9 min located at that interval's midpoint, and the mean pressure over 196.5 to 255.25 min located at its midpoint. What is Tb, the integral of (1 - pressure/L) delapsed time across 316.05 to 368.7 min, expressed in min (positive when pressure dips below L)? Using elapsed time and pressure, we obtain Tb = 6.2 min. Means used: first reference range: 1.29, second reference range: 1.28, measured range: 1.13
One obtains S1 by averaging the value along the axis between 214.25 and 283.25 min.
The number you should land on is 1.26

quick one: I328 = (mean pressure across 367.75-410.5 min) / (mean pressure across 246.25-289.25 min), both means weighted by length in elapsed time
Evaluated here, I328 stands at 1.1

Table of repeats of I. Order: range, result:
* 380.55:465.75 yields 1.25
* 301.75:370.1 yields 1.16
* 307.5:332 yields 1.19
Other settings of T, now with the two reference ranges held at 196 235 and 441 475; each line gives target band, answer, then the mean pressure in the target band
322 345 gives 0.24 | 0.986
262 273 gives 0.06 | 1.21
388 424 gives -0.10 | 1.3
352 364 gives -0.04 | 1.26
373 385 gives -0.10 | 1.32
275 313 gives -0.01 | 1.26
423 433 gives -0.07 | 1.25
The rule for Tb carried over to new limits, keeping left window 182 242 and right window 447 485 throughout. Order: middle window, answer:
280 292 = -0.14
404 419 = -1.44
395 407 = -1.13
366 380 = -1.11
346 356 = -0.20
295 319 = -0.23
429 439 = -0.79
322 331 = 0.53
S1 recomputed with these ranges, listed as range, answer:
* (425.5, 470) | 1.19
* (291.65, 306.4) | 1.27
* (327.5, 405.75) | 1.2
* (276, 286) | 1.25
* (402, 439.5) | 1.27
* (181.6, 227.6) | 1.31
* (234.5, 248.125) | 1.28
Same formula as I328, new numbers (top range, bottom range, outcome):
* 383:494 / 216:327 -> 0.97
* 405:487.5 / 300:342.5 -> 1.07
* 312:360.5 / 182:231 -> 0.85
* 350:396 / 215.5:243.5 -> 1.00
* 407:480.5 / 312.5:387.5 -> 1.02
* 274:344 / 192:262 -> 0.91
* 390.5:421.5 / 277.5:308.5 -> 1.02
